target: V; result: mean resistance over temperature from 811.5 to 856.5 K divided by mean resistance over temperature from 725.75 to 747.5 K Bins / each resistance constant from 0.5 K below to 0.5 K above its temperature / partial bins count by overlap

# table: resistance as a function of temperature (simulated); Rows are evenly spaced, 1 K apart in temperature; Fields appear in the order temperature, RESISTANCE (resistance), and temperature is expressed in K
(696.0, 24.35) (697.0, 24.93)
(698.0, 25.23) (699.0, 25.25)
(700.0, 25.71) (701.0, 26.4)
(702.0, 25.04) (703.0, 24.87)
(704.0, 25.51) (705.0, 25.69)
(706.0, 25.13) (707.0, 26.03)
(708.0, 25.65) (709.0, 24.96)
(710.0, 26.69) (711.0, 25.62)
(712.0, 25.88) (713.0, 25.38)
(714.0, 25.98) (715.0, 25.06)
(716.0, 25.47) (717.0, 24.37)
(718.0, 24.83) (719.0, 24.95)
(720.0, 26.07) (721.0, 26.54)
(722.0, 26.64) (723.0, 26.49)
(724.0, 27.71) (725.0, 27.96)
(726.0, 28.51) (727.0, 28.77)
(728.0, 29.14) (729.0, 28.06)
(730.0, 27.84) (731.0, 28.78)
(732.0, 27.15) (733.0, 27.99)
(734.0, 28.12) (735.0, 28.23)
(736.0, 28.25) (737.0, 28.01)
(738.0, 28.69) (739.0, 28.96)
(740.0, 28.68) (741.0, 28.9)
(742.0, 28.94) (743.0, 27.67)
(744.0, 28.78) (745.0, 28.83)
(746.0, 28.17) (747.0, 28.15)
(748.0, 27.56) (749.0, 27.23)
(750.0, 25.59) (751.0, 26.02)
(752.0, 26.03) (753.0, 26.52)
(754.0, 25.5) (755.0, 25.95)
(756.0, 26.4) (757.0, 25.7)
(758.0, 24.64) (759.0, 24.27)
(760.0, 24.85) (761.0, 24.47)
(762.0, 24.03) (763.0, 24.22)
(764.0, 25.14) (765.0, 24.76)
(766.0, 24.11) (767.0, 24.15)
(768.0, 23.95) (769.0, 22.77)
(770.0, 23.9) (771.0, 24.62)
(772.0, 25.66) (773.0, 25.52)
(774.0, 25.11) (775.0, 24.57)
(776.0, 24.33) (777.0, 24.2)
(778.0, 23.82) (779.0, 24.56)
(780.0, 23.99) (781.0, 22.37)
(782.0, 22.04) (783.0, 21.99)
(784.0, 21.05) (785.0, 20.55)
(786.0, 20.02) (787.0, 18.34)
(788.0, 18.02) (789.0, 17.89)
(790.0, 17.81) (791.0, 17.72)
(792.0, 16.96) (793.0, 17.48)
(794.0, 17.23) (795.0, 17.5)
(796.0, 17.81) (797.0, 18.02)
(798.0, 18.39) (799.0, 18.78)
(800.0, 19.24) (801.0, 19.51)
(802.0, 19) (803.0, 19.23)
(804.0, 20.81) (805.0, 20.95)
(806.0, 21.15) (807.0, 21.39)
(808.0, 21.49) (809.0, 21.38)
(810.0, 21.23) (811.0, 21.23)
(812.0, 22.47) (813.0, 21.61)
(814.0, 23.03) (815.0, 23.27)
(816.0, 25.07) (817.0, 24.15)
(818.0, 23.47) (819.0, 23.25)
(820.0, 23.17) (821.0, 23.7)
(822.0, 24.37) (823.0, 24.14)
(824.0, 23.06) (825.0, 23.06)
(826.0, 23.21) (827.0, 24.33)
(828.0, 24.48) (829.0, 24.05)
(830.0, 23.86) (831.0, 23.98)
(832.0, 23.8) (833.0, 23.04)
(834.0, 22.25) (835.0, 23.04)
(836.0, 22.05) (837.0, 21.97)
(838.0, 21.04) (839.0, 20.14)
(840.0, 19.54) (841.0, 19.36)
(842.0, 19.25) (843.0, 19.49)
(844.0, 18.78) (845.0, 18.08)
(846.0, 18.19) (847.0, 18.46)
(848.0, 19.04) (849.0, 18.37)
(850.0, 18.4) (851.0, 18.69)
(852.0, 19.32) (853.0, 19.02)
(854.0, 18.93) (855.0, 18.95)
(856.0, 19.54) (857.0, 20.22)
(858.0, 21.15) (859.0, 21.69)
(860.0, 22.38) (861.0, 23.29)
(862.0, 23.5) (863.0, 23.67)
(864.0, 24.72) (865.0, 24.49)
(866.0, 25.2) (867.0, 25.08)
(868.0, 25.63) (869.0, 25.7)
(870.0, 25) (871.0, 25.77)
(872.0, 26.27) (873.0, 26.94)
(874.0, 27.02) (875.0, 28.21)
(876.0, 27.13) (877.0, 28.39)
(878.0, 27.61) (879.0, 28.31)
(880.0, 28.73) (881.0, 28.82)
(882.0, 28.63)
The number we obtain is 0.8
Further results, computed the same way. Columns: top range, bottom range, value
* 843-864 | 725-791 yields 0.79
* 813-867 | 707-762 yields 0.81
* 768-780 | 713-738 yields 0.90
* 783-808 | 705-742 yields 0.71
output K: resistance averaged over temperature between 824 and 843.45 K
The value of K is 22.2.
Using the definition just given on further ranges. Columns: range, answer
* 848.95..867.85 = 21.6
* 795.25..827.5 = 21.7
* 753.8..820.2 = 22.1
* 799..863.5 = 21.4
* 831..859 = 20.1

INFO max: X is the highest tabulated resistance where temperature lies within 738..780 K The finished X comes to 28.96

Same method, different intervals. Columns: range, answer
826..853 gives 24.48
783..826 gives 25.07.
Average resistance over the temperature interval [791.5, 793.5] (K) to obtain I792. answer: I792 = 17.2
